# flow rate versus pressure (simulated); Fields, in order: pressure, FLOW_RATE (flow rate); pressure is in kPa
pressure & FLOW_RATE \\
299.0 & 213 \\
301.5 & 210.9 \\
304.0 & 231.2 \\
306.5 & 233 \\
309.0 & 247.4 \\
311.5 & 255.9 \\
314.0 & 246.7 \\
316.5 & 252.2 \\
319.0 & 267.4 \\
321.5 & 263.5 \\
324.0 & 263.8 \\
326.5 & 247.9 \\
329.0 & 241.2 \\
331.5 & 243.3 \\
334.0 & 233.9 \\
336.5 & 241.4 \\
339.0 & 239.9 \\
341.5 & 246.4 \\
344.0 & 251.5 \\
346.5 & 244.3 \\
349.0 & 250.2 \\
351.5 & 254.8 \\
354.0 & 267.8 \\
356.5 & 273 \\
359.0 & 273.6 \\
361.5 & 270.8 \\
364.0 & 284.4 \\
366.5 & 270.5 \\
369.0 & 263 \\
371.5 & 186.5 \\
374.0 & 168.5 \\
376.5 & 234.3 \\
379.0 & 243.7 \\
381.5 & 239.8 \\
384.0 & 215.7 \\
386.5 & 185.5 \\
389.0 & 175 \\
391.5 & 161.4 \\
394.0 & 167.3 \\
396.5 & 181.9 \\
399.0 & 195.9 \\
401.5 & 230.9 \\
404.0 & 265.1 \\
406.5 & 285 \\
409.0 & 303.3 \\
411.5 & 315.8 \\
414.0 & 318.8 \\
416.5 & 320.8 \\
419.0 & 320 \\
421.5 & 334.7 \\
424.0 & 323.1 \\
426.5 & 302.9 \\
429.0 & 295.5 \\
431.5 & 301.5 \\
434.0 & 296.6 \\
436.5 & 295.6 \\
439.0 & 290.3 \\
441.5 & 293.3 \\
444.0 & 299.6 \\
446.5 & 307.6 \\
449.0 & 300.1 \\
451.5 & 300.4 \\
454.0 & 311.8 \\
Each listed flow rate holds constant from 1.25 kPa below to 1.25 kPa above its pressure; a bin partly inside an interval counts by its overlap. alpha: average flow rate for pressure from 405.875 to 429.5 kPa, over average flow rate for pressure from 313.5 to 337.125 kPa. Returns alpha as 1.25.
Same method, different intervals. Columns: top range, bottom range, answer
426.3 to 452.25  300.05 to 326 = 1.21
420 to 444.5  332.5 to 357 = 1.22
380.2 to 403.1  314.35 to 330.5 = 0.77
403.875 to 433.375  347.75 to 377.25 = 1.23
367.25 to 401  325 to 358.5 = 0.81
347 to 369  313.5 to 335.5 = 1.06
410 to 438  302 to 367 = 1.23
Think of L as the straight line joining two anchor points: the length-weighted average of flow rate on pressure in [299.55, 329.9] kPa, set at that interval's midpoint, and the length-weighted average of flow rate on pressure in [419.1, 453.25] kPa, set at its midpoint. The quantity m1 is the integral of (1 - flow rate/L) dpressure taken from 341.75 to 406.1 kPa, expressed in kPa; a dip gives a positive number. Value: 9.9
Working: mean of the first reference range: 246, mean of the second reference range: 304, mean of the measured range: 231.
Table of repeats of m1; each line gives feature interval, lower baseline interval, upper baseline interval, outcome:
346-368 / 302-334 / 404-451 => 0.2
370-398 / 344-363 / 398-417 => 7.7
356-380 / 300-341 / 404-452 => 2.2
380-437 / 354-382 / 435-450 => 3.0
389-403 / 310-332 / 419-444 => 4.9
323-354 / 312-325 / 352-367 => 2.1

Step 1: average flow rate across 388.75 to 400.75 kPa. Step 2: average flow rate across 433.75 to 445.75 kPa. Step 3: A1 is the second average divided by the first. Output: 1.7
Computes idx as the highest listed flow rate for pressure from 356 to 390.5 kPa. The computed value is 284.4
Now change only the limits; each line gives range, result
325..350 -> 251.5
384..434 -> 334.7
